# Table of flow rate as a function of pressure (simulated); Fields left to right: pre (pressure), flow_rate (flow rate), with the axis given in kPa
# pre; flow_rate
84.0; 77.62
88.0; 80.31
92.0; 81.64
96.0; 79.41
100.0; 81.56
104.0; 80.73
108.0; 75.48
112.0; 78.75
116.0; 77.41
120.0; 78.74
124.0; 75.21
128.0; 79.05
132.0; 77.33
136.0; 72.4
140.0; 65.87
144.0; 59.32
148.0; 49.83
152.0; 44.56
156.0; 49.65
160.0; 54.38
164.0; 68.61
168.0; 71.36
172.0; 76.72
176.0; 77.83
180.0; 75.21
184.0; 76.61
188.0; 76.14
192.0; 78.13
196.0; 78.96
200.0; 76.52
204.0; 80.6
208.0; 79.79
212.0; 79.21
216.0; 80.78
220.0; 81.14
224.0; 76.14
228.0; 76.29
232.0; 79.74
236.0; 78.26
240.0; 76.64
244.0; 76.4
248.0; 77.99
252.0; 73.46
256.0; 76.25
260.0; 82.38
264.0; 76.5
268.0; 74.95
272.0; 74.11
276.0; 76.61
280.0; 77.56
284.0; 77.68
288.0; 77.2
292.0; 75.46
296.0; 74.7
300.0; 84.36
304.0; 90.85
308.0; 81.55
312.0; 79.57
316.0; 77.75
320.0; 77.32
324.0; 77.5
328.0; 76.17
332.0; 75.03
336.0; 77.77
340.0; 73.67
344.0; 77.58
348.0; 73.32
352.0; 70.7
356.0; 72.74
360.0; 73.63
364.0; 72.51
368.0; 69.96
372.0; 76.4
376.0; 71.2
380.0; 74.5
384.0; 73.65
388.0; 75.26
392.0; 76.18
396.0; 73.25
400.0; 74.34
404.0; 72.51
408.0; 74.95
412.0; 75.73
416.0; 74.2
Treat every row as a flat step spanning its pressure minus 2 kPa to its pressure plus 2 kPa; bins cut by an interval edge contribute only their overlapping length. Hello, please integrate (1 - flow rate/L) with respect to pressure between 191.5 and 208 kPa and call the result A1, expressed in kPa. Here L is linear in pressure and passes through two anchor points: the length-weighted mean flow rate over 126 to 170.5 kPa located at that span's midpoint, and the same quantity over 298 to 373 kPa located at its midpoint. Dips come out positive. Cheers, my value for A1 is -2.9 kPa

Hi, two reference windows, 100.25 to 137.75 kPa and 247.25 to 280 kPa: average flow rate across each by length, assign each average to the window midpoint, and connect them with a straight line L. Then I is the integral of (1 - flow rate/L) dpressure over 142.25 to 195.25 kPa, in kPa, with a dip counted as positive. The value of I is 7.4 kPa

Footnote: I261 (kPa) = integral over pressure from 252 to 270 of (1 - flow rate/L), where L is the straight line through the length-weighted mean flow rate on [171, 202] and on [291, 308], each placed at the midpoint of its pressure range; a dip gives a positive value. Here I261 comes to 0.7 kPa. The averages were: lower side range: 77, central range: 77.1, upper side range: 81.7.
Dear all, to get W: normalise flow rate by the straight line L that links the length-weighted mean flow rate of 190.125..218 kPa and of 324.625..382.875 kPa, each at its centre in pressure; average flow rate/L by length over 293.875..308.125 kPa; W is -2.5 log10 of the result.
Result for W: -0.10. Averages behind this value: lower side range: 79.1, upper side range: 74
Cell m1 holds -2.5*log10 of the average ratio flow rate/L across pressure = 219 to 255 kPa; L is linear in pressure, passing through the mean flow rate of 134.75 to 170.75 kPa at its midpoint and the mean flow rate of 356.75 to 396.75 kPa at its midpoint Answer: -0.19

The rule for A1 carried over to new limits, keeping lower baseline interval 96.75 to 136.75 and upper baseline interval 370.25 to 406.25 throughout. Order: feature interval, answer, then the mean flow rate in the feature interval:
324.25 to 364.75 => 0.13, 74.5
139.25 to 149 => 2.42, 58.2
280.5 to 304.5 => -1.20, 79.2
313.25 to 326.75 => -0.45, 77.6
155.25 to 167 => 2.69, 59.6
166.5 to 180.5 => 0.30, 75.4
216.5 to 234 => -0.49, 78.5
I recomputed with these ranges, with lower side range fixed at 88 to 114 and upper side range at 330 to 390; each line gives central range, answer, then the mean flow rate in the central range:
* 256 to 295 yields -0.6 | 76.8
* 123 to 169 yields 8.8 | 63.6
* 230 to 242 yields -0.2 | 78.2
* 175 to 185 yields 0.2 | 76.4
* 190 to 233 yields -0.9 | 78.8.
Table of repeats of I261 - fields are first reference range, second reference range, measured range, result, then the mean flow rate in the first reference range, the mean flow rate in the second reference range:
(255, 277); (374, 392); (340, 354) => 0.2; 76.8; 73.9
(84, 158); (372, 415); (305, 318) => -1.2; 71.7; 74.3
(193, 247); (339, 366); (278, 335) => -2.7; 78.5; 73.4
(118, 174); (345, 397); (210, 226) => -2.6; 65.9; 73.4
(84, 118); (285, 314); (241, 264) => 0.9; 79.3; 80.4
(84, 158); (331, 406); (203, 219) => -1.7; 71.7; 73.9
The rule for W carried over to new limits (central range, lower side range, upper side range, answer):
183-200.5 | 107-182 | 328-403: -0.11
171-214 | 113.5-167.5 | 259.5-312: -0.11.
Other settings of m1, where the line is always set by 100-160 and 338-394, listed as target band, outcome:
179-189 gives -0.09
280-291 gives -0.08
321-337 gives -0.05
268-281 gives -0.06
